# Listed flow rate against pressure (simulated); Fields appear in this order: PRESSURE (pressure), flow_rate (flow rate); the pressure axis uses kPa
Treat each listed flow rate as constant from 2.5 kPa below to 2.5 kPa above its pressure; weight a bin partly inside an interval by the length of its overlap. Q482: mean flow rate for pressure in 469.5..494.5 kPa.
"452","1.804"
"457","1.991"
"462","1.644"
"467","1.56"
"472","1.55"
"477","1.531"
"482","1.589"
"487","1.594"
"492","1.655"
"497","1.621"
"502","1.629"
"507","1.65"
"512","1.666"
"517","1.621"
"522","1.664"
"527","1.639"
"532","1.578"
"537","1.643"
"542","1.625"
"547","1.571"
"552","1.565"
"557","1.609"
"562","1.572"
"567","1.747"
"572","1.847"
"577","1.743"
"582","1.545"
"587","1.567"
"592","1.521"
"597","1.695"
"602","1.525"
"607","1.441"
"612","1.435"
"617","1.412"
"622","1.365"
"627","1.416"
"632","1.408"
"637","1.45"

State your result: 1.58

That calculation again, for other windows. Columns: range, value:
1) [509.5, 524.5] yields 1.65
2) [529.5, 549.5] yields 1.6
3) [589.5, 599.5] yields 1.61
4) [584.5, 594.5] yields 1.54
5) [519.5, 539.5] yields 1.63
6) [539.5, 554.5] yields 1.59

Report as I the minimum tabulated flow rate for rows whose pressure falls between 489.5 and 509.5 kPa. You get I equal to 1.621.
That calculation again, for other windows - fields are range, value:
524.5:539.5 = 1.578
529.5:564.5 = 1.565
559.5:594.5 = 1.521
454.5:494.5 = 1.531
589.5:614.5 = 1.435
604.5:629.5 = 1.365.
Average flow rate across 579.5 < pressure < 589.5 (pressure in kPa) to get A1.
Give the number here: 1.56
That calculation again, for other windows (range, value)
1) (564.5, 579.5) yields 1.78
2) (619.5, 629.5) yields 1.39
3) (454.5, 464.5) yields 1.82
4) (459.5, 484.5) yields 1.57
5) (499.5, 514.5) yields 1.65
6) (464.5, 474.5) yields 1.56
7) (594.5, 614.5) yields 1.52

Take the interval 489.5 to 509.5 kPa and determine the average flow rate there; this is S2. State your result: 1.64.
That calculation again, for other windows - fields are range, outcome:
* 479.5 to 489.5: 1.59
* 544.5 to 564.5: 1.58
